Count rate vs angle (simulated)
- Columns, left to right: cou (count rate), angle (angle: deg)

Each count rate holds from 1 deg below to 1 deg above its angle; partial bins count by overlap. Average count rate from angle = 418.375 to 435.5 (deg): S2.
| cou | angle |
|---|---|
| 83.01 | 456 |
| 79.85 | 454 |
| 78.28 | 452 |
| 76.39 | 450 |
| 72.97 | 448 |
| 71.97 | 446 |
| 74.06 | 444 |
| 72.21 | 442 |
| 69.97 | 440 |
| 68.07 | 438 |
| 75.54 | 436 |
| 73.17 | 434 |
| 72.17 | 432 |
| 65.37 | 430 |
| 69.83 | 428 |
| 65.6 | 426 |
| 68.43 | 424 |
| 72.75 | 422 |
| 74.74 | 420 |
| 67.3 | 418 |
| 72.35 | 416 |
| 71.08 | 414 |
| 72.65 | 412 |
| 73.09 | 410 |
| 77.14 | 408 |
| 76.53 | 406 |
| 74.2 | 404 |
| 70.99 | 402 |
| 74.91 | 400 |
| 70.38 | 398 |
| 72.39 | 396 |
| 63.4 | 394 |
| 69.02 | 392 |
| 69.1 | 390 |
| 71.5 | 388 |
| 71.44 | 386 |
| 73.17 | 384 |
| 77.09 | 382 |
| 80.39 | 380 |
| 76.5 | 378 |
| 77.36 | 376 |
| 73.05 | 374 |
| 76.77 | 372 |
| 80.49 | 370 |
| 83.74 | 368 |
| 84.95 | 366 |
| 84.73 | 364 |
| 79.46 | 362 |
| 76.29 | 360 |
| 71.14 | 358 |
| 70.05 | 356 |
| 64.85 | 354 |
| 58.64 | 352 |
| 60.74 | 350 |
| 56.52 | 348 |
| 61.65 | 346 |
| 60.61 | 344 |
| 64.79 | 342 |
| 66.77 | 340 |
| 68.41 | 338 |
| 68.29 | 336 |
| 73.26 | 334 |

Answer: 70.3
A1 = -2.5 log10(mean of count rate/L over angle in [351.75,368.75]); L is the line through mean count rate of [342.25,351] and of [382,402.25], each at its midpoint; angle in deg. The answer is -0.19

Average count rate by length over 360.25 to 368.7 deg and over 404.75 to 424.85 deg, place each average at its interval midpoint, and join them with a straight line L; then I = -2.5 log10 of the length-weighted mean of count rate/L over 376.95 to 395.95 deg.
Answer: 0.08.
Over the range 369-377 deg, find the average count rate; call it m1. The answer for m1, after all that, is 76.9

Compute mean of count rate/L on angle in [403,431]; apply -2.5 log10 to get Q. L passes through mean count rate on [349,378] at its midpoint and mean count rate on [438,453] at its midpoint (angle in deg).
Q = 0.03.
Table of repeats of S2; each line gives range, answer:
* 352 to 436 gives 73.3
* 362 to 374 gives 81.2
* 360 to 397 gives 75.8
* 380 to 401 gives 71.7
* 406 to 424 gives 72.6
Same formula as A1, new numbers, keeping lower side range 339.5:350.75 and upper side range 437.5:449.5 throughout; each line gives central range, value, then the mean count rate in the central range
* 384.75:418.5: -0.06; 71.7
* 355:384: -0.21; 77.8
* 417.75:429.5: 0.00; 69.7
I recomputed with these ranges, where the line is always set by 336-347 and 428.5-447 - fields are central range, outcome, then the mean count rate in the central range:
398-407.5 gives -0.08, 73.9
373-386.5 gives -0.13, 75.7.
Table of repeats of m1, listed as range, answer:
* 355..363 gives 74.2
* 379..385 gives 76.9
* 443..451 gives 73.8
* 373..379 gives 75.6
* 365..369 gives 84.3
